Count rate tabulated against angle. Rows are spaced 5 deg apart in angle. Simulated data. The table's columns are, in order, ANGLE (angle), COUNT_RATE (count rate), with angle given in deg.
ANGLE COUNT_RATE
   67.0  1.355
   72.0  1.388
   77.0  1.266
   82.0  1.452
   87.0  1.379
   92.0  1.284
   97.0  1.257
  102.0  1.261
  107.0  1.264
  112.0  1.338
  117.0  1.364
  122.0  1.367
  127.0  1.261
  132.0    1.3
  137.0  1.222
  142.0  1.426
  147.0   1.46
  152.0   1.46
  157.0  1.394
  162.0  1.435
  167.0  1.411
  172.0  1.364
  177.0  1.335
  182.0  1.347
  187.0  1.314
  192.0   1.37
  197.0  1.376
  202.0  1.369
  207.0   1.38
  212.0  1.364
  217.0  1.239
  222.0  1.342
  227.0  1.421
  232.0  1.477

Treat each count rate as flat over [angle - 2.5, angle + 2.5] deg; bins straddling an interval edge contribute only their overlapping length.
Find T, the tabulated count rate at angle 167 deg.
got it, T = 1.411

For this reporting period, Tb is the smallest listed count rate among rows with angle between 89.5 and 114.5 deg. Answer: 1.257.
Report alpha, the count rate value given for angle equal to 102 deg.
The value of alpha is 1.261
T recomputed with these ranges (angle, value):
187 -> 1.314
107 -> 1.264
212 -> 1.364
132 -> 1.3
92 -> 1.284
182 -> 1.347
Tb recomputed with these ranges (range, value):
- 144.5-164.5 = 1.394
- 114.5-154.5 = 1.222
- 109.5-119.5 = 1.338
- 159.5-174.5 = 1.364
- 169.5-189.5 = 1.314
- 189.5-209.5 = 1.369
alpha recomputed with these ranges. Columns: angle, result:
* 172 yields 1.364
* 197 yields 1.376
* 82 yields 1.452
